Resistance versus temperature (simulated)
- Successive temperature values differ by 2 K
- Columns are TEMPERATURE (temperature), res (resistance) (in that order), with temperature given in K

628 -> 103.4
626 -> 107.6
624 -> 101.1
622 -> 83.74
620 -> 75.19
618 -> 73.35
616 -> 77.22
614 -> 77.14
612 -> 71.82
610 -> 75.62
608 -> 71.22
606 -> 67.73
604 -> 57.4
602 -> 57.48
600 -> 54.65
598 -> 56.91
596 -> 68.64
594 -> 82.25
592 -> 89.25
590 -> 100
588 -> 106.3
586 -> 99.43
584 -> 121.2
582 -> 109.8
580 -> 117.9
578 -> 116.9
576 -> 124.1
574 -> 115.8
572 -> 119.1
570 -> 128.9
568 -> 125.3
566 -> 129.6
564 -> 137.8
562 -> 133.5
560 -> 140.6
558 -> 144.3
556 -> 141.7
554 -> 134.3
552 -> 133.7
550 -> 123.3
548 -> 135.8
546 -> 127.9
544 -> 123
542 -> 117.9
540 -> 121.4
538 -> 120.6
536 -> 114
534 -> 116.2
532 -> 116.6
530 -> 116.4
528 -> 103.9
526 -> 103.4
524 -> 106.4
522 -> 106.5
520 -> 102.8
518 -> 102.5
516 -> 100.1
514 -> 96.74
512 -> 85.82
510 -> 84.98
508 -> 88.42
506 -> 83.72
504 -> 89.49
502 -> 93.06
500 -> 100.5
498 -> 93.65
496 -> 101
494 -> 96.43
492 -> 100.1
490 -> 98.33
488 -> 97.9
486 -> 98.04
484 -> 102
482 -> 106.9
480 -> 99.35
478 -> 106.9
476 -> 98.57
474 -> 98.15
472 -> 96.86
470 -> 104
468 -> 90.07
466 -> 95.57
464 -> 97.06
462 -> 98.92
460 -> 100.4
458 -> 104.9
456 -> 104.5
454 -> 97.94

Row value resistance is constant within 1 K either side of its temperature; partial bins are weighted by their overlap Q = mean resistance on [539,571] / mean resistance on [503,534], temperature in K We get 1.32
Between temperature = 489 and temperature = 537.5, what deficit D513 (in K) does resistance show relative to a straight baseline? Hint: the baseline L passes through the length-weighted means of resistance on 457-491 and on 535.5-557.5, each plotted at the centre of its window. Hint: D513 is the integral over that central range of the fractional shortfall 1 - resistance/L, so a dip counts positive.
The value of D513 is 6.13 K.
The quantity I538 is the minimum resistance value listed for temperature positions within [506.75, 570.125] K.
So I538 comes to 84.98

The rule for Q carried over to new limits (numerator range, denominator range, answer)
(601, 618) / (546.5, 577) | 0.53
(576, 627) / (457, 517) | 0.88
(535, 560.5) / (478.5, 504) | 1.31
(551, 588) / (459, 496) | 1.27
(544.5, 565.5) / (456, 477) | 1.37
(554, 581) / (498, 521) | 1.38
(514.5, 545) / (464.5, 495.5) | 1.12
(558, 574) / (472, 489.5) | 1.30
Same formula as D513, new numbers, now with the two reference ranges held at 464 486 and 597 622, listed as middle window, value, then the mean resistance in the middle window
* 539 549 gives -4.96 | 125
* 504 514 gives 0.50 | 87.2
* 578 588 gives -4.98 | 112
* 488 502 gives -0.43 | 97.9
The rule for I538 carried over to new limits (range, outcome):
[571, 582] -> 109.8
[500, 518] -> 83.72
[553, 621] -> 54.65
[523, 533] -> 103.4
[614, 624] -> 73.35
